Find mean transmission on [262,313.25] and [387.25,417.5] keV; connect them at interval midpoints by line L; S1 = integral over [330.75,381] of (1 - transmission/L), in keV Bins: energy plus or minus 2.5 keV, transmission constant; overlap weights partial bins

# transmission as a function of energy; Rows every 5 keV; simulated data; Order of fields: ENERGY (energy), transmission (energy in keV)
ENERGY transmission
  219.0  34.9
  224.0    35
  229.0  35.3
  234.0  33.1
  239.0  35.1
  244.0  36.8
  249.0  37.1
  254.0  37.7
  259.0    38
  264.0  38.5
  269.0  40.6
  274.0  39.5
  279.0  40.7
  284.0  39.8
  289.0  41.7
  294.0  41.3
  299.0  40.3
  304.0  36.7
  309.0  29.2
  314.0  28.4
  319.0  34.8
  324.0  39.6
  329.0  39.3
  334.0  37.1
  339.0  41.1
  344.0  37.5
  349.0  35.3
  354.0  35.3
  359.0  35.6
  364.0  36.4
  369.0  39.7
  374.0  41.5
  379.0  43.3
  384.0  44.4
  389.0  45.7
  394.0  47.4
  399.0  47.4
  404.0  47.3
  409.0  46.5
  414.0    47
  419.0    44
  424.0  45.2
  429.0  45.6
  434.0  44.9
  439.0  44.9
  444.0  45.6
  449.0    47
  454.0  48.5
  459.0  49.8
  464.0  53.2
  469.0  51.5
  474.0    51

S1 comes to 6.0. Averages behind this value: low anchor 38.5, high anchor 46.8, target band 38.2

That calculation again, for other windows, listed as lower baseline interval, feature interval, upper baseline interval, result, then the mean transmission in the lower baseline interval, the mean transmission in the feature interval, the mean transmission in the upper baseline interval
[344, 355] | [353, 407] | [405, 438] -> -3.2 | 35.8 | 42.4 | 45.6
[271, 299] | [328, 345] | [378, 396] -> 1.6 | 40.6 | 38.8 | 45.3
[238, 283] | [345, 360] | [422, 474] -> 2.6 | 38.4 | 35.6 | 47.8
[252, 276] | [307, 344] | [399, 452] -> 5.1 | 38.9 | 35.9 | 45.9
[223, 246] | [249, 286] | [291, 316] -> -4.1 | 35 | 39.1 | 35.4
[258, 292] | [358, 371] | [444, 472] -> 2.1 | 39.9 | 37.3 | 49.6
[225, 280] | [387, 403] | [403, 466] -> -0.8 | 37.3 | 46.9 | 46.8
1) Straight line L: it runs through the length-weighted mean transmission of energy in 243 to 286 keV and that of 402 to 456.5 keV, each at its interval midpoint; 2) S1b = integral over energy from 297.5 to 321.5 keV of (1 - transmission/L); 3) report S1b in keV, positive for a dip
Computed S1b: 4.2 keV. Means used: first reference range 38.8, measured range 33.6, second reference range 46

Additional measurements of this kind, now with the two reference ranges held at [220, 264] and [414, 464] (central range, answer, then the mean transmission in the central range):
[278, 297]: -1.16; 40.9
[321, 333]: 0.49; 39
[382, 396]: -0.61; 45.8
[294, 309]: 0.70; 37.4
